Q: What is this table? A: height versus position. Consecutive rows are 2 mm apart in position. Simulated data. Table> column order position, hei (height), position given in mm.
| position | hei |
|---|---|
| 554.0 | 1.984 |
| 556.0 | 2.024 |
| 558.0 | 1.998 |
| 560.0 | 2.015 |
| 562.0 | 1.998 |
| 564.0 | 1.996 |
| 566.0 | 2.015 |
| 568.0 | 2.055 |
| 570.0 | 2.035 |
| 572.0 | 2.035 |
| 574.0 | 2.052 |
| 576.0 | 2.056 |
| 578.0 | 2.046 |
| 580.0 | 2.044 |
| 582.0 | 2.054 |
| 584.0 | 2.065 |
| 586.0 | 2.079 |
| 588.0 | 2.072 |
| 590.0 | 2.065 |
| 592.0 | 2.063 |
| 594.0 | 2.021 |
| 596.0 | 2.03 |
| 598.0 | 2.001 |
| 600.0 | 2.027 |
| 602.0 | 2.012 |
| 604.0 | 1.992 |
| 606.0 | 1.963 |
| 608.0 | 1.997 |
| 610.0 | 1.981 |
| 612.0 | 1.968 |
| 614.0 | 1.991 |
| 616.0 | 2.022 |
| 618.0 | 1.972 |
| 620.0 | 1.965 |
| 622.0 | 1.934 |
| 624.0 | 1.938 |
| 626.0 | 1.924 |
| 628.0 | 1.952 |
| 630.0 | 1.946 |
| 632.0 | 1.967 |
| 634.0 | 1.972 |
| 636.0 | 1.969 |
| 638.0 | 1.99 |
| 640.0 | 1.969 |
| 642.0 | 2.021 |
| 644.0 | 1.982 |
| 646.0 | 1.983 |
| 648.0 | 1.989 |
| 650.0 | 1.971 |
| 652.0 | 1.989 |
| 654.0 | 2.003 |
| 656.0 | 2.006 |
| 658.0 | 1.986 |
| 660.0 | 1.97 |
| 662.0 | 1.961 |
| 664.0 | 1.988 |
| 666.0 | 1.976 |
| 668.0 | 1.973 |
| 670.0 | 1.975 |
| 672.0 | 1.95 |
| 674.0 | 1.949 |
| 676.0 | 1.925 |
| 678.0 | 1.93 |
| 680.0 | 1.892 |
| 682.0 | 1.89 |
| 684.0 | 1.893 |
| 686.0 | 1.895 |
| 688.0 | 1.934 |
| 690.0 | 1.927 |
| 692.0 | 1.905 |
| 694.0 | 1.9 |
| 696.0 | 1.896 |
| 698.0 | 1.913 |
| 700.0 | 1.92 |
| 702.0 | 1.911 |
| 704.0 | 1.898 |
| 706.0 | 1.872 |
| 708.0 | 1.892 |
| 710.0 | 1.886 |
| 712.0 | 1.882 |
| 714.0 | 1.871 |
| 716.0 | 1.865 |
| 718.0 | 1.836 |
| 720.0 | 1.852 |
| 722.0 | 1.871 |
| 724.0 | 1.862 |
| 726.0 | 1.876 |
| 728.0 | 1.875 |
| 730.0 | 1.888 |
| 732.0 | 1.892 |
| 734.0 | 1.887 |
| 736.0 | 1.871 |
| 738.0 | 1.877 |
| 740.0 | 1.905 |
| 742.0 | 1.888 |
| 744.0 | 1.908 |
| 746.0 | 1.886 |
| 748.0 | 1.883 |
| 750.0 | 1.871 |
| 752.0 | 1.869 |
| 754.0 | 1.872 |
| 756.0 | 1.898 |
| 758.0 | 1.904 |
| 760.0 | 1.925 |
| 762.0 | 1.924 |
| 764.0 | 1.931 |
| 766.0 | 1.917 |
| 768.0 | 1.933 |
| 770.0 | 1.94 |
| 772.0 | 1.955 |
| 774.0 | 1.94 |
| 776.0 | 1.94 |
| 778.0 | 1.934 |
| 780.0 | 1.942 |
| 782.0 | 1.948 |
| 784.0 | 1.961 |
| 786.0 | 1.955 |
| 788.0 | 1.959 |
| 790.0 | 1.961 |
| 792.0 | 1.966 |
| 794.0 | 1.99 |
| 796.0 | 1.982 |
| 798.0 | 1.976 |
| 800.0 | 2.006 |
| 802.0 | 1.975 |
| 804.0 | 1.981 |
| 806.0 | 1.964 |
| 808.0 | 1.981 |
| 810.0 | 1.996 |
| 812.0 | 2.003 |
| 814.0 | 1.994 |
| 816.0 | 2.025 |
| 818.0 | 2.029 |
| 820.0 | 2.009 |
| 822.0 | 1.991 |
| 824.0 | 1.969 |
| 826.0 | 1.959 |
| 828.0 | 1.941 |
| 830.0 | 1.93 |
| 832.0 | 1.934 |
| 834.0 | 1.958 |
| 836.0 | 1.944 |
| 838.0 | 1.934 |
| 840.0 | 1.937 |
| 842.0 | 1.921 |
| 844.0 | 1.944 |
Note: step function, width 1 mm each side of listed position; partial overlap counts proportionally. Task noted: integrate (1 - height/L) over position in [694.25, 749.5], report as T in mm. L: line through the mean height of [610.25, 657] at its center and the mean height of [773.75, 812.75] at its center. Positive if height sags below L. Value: 2.4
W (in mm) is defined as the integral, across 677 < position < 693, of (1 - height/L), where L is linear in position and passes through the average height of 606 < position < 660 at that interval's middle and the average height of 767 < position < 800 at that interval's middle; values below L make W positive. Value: 0.5 mm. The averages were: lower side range 1.98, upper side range 1.96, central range 1.91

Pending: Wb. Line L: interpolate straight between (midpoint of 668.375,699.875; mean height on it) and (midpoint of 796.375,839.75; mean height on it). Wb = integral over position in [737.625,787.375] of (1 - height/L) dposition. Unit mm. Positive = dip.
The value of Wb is 0.9 mm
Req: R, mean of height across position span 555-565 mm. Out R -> 2.01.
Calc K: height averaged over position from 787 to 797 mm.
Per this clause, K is 1.97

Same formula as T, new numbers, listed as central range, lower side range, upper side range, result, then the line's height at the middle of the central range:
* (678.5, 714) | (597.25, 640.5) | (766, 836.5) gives 1.29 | 1.97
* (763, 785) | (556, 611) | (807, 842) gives 0.48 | 1.98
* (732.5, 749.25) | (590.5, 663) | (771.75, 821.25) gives 0.76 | 1.98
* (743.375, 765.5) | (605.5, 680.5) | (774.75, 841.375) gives 0.80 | 1.97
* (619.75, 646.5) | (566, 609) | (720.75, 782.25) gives 0.45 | 2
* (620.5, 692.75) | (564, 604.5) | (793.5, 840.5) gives 2.28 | 2.02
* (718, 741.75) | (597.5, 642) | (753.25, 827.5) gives 1.08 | 1.97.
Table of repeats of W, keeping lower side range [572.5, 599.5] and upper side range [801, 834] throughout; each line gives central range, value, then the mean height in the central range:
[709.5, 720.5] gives 0.8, 1.86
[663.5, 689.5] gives 1.1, 1.93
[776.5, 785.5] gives 0.2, 1.95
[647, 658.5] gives 0.2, 1.99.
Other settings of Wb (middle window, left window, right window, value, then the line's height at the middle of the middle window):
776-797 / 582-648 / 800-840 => 0.2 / 1.98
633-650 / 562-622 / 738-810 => 0.1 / 2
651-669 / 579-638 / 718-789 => -0.2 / 1.97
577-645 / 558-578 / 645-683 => 0.0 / 2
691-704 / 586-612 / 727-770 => 0.2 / 1.94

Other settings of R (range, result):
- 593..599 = 2.02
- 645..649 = 1.99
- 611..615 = 1.98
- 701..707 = 1.89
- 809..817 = 2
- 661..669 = 1.97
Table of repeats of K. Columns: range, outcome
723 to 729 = 1.87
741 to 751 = 1.89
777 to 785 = 1.95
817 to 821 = 2.02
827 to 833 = 1.93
